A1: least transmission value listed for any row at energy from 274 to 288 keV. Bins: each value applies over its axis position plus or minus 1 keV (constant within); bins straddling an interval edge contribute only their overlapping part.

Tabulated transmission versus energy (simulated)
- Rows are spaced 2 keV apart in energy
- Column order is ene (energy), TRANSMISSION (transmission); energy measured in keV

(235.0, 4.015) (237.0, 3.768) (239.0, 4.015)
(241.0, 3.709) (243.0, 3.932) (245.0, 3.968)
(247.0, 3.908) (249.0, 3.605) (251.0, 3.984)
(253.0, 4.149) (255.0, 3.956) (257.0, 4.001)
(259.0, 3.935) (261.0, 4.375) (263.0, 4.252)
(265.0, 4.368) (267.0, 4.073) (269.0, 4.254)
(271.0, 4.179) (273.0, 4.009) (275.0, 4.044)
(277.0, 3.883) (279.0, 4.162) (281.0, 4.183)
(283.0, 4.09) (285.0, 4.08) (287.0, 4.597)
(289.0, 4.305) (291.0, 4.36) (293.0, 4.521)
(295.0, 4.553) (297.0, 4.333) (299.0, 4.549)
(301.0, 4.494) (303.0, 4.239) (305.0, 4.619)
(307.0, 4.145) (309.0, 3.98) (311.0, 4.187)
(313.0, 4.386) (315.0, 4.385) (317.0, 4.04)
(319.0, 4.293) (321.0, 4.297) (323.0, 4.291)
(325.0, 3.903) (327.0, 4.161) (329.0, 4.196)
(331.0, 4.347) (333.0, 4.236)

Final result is 3.883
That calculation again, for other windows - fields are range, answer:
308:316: 3.98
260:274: 4.009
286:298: 4.305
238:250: 3.605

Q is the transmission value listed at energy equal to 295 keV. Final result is 4.553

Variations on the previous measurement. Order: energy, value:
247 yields 3.908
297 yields 4.333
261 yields 4.375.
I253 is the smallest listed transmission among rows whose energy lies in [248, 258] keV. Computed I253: 3.605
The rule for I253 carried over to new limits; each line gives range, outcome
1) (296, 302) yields 4.333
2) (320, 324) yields 4.291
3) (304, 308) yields 4.145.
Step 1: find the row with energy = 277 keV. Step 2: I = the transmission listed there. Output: 3.883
